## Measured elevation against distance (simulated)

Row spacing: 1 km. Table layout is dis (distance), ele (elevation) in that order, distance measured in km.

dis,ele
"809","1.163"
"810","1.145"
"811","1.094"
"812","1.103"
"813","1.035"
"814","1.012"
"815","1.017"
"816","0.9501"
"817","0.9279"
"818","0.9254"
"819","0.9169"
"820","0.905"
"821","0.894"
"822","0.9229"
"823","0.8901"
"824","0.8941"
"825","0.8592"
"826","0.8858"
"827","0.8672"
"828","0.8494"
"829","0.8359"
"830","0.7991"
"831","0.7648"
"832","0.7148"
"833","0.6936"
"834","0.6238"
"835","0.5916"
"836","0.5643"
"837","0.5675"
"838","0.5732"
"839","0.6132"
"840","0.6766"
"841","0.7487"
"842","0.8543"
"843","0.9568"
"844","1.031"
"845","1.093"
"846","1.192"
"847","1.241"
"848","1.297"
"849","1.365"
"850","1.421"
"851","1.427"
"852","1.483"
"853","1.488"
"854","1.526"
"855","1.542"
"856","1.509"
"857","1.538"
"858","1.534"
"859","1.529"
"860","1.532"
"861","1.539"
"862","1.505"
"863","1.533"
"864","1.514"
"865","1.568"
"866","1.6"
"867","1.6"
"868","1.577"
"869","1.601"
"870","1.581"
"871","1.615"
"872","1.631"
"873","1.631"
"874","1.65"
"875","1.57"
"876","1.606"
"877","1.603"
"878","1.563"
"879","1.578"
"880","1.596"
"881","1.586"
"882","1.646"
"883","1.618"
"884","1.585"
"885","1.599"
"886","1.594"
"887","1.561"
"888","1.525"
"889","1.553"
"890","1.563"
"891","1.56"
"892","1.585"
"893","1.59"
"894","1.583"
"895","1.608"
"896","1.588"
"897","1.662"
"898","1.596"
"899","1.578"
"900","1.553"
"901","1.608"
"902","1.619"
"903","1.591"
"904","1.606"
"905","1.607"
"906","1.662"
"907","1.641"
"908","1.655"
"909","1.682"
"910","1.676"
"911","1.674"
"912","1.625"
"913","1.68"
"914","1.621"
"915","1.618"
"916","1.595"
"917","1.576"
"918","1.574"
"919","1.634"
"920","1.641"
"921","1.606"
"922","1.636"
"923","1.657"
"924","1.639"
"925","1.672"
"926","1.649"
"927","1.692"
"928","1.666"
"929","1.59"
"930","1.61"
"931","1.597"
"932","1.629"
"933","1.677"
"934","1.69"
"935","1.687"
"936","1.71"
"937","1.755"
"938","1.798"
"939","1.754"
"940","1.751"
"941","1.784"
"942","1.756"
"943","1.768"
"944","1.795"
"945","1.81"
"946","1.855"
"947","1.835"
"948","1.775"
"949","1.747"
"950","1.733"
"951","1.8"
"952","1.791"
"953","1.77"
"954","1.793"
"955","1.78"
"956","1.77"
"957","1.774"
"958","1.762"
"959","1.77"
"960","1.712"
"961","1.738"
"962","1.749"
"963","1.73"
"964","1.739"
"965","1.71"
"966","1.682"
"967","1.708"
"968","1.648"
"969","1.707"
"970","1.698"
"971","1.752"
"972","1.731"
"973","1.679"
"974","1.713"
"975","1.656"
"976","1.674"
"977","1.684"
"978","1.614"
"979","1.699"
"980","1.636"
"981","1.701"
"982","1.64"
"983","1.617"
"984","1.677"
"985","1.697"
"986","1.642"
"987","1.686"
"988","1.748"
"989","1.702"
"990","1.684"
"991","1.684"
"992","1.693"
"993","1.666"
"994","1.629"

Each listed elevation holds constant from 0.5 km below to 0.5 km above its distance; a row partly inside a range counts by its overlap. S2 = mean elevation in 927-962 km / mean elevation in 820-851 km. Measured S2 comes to 1.97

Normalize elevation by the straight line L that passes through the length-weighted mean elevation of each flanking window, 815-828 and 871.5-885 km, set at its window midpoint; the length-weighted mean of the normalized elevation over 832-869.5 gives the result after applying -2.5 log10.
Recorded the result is 0.07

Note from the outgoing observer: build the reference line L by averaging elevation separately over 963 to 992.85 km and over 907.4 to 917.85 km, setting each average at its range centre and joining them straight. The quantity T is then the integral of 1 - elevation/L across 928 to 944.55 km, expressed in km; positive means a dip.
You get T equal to -0.5 km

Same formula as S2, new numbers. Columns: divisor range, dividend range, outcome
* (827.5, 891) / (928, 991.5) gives 1.31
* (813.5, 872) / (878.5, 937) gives 1.43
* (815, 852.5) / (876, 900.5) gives 1.73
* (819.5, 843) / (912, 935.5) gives 2.13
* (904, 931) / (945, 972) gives 1.07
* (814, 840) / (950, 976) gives 2.16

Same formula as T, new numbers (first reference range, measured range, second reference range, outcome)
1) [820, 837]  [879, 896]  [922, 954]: -3.9 km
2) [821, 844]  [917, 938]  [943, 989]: -2.9 km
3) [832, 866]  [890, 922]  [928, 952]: -1.9 km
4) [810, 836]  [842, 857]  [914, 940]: -3.3 km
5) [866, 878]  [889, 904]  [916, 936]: 0.3 km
